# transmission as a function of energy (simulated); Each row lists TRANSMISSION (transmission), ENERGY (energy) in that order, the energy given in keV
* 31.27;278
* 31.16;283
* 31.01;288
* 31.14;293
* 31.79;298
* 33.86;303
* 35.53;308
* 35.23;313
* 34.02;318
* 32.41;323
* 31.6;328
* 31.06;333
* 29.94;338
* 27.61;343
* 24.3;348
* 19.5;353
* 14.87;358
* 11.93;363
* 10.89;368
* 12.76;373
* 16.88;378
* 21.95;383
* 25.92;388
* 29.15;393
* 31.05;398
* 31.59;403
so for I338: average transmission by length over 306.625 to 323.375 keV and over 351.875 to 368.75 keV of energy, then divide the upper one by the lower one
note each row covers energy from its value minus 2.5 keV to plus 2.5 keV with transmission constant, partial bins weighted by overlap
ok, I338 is 0.4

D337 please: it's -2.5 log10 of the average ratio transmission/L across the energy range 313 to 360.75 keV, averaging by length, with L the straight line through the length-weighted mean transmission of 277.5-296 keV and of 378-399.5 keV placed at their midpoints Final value 0.04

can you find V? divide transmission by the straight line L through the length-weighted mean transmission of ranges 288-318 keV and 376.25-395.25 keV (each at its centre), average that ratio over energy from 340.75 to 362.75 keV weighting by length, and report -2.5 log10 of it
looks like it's 0.330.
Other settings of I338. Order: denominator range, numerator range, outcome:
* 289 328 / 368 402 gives 0.68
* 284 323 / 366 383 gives 0.45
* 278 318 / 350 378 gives 0.44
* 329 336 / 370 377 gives 0.43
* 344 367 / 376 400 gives 1.40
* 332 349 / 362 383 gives 0.50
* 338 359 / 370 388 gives 0.79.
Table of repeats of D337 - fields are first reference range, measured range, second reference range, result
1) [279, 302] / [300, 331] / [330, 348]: -0.12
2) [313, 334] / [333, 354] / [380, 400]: 0.17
